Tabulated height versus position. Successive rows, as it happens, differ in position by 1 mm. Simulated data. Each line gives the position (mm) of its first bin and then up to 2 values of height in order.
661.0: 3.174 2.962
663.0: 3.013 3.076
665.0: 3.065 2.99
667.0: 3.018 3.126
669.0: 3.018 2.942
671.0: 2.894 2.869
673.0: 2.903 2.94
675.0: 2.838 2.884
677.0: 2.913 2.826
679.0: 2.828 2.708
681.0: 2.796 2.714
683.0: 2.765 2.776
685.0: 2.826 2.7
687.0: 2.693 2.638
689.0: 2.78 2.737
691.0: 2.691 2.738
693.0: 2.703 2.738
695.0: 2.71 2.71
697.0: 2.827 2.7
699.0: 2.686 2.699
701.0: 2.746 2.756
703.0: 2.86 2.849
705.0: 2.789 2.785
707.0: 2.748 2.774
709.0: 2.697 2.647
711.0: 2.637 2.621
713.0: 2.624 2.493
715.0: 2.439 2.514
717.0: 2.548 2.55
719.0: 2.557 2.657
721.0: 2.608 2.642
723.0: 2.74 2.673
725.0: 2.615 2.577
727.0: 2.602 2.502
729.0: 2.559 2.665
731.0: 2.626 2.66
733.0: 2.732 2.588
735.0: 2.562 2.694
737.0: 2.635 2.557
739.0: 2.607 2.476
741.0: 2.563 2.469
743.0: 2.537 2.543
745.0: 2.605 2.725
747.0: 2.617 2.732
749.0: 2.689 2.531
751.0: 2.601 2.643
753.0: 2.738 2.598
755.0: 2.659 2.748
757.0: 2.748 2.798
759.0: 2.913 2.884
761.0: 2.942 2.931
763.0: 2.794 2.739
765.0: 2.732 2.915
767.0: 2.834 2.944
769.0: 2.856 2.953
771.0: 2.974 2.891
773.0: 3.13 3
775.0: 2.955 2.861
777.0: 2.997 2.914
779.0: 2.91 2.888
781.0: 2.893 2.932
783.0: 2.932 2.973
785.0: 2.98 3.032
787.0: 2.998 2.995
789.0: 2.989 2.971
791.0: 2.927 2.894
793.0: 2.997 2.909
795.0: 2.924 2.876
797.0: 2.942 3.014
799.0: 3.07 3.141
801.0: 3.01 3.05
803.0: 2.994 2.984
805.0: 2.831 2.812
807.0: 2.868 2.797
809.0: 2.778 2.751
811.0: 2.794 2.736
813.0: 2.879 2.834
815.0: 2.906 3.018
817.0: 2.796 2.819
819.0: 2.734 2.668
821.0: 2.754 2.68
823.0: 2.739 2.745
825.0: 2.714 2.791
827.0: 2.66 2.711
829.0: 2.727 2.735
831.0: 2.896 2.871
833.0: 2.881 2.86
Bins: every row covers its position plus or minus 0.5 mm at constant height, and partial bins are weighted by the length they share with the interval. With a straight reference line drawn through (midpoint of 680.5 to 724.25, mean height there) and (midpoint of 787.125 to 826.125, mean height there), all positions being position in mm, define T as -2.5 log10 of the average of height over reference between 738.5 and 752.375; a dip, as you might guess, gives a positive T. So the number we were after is 0.07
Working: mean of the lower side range 2.7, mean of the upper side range 2.88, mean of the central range 2.6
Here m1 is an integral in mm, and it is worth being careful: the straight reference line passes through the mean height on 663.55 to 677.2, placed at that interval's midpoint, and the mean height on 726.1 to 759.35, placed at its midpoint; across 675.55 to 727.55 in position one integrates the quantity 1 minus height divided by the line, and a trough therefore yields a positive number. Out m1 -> 2.18 mm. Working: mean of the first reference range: 2.96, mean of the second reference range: 2.63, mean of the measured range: 2.7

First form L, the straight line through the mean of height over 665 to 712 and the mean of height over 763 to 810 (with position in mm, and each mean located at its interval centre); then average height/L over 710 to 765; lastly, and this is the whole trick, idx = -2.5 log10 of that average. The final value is 0.09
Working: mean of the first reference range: 2.8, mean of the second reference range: 2.93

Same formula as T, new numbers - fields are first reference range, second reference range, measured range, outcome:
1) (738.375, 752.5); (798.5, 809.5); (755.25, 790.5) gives -0.06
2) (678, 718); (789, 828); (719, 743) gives 0.06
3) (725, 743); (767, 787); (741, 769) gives 0.02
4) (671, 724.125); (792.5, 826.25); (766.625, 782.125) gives -0.04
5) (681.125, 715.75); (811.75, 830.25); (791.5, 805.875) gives -0.08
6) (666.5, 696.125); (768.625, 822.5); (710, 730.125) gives 0.10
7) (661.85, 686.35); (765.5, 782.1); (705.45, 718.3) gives 0.11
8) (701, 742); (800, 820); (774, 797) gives -0.05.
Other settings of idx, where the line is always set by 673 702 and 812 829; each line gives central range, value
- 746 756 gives 0.046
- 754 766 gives -0.013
